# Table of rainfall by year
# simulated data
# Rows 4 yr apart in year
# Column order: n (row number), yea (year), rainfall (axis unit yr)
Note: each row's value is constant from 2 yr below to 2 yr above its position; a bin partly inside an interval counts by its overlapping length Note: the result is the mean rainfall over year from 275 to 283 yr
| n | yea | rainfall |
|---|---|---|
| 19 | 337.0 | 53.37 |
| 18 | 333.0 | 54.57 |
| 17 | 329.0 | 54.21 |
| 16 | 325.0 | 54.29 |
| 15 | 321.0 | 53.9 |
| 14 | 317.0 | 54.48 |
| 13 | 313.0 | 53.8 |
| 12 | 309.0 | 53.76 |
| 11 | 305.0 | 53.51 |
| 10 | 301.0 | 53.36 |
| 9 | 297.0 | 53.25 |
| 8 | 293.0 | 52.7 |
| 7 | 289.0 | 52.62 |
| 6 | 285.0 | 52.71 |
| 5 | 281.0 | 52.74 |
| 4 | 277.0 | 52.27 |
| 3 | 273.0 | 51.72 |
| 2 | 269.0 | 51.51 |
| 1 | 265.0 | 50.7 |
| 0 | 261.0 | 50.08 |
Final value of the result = 52.5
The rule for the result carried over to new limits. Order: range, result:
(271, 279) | 52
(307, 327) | 54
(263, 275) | 51.3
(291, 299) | 53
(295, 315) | 53.5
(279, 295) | 52.7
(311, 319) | 54.1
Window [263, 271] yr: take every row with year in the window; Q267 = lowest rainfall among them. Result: 50.7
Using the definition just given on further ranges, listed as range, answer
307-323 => 53.76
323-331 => 54.21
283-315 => 52.62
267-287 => 51.51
